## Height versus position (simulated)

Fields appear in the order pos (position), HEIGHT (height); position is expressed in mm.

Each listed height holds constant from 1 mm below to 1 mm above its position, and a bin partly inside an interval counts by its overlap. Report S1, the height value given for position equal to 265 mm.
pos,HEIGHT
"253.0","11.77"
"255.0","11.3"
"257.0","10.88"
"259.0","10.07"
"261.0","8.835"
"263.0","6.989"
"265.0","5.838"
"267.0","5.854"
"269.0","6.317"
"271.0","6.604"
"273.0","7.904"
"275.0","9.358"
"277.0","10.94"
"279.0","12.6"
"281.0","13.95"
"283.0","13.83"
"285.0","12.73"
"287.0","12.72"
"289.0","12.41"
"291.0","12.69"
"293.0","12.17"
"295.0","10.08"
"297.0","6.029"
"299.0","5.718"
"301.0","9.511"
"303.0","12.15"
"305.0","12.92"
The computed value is 5.838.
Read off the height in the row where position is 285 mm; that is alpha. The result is 12.73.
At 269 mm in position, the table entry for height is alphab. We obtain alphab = 6.317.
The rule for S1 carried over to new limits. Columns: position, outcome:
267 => 5.854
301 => 9.511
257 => 10.88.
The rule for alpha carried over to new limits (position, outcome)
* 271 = 6.604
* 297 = 6.029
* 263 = 6.989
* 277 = 10.94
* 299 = 5.718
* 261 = 8.835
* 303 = 12.15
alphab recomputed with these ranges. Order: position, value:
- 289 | 12.41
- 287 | 12.72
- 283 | 13.83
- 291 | 12.69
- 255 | 11.3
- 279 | 12.6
